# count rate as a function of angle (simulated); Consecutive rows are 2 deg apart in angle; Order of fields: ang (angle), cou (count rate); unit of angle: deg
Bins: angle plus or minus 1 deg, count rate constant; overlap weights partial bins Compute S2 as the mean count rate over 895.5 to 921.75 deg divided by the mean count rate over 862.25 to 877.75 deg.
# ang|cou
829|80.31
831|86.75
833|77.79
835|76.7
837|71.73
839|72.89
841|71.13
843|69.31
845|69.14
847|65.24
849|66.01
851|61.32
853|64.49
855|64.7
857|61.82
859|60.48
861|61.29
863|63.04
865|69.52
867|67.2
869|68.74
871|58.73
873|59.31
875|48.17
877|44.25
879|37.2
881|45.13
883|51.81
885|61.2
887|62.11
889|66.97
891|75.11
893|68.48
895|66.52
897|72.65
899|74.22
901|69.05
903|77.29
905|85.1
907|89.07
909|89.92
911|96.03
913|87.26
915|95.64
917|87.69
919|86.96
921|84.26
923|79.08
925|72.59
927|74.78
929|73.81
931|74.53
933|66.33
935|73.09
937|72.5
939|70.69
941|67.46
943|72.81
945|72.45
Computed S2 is 1.4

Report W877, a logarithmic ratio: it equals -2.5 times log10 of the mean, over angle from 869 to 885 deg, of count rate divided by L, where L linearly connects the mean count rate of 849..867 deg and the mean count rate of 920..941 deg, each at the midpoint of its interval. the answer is 0.28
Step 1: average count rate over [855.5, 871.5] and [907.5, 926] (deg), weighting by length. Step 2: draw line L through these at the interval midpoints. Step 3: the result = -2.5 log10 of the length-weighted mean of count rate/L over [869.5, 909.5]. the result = 0.17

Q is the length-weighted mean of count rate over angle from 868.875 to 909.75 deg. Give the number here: 65.1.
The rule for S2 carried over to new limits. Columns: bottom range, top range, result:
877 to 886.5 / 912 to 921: 1.81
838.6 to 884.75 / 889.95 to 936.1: 1.30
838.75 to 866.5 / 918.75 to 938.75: 1.15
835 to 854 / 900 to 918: 1.26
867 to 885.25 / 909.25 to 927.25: 1.61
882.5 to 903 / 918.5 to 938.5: 1.11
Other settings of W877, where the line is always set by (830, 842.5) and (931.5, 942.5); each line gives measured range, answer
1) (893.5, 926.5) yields -0.14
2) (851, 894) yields 0.23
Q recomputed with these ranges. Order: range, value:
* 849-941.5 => 69.7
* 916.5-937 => 76.8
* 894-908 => 76.3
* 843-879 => 61.5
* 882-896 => 64.6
